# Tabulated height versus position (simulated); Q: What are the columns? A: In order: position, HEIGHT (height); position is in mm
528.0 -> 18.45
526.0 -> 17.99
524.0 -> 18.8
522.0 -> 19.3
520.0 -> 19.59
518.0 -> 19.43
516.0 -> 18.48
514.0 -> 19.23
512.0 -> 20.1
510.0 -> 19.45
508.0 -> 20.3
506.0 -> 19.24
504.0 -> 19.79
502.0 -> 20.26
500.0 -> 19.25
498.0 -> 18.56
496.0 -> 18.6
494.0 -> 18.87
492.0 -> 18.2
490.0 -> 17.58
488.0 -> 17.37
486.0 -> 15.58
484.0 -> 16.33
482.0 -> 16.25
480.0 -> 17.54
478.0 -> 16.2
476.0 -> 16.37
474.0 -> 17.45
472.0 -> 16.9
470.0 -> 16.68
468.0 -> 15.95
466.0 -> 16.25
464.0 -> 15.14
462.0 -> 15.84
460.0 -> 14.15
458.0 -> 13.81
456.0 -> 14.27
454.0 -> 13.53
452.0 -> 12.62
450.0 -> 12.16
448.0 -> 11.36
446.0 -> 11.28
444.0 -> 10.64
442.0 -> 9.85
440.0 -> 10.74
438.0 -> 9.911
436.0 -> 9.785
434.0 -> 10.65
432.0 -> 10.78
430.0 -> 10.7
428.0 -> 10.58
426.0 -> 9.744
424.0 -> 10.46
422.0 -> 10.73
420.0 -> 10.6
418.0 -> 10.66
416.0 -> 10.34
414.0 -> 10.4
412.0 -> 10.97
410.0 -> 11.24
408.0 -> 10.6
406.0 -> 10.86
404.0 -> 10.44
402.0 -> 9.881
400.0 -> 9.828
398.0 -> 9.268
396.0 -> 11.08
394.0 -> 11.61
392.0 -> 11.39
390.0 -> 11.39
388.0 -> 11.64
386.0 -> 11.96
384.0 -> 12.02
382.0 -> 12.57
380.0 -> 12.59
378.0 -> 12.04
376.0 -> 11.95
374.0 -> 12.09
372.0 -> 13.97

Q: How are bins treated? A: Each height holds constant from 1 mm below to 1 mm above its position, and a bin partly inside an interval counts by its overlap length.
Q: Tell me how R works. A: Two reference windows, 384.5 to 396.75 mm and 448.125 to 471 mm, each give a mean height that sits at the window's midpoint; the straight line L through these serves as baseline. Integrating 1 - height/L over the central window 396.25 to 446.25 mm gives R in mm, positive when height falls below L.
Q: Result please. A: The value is 9.3 mm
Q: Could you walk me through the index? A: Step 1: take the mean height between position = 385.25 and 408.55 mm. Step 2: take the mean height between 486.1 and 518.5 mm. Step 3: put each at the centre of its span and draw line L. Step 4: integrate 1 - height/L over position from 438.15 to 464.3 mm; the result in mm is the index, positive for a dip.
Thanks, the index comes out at 4.3 mm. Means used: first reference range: 10.8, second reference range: 18.9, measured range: 12.6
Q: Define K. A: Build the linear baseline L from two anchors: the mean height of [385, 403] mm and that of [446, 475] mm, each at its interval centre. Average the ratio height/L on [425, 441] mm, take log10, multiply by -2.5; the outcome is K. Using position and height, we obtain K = 0.25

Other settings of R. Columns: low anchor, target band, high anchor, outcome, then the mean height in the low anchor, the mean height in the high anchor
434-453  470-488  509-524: -1.99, 10.9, 19.3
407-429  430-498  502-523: 2.51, 10.6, 19.5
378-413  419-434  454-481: 3.00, 11.2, 15.8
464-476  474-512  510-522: -0.37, 16.5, 19.4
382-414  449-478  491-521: 1.70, 11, 19.3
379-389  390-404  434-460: 1.74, 12.2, 11.7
